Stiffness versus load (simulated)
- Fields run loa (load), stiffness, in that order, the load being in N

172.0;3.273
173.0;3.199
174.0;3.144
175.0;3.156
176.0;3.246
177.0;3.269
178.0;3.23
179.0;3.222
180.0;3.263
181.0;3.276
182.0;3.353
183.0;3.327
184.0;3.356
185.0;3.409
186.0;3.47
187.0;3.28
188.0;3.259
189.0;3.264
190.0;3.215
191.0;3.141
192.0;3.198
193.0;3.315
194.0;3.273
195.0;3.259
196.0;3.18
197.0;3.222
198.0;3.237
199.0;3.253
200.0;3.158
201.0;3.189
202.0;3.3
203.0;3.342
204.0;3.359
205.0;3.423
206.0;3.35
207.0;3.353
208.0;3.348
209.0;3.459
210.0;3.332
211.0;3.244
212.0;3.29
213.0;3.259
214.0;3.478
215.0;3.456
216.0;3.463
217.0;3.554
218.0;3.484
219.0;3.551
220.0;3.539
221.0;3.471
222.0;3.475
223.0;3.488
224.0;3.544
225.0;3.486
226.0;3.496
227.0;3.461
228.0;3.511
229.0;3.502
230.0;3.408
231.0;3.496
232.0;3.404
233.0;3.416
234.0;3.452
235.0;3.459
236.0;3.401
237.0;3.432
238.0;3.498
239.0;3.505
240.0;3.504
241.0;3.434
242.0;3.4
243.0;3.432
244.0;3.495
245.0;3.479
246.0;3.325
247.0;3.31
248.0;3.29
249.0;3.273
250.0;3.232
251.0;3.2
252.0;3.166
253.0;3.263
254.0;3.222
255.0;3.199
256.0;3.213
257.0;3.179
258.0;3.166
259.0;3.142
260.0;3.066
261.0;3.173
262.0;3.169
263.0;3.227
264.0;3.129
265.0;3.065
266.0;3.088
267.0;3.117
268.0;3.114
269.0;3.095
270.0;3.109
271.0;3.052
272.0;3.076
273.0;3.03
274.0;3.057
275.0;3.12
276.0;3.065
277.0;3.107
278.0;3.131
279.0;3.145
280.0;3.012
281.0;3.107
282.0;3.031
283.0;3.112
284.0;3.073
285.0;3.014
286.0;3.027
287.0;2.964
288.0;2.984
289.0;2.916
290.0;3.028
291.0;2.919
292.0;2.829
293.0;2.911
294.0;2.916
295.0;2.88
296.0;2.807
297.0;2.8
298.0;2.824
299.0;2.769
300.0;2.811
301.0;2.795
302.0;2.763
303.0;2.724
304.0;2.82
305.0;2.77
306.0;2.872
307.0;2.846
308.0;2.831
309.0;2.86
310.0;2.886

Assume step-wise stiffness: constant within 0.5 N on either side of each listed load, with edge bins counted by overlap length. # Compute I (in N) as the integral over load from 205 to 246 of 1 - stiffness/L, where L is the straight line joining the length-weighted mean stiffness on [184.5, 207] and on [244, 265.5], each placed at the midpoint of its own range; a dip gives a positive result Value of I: -2.5 N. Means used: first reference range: 3.28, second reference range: 3.22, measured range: 3.44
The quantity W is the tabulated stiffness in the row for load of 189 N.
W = 3.264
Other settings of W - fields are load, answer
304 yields 2.82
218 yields 3.484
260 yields 3.066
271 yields 3.052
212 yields 3.29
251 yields 3.2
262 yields 3.169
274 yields 3.057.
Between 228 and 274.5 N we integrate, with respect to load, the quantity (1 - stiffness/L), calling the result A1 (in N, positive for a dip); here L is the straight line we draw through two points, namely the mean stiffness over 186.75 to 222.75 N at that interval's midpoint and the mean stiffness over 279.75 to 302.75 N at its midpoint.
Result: -2.4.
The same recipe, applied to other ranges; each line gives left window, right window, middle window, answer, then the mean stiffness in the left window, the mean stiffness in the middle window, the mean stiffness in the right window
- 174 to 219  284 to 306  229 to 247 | -1.82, 3.31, 3.44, 2.87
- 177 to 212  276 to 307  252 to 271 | -0.68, 3.29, 3.15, 2.93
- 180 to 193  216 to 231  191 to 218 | 0.60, 3.3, 3.32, 3.5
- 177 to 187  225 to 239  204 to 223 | -0.06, 3.32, 3.42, 3.46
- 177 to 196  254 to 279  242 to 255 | -0.61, 3.28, 3.31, 3.12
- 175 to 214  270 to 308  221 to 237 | -1.52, 3.29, 3.47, 2.95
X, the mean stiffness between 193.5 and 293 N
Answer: 3.26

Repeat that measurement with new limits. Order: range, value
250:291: 3.1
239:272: 3.23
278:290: 3.04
